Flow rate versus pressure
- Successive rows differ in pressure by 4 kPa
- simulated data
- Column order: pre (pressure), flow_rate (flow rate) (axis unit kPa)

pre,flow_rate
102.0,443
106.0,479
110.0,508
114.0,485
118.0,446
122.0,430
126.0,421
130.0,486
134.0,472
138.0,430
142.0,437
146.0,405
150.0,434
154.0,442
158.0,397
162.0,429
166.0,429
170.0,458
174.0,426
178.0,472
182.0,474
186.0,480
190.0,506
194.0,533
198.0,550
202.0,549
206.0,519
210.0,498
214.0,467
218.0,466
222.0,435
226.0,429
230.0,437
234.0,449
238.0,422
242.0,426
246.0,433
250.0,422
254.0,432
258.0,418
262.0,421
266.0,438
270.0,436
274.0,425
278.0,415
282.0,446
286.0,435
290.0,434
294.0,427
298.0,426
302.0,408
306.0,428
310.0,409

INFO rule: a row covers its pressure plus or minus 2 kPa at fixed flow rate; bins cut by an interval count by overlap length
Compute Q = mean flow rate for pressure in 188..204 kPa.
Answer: 534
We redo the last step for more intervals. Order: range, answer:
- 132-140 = 451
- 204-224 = 477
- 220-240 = 434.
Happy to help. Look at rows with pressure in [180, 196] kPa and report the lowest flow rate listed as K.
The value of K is 474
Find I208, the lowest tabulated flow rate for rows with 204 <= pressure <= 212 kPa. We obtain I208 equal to 498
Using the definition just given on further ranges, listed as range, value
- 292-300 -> 426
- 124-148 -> 405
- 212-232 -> 429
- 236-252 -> 422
